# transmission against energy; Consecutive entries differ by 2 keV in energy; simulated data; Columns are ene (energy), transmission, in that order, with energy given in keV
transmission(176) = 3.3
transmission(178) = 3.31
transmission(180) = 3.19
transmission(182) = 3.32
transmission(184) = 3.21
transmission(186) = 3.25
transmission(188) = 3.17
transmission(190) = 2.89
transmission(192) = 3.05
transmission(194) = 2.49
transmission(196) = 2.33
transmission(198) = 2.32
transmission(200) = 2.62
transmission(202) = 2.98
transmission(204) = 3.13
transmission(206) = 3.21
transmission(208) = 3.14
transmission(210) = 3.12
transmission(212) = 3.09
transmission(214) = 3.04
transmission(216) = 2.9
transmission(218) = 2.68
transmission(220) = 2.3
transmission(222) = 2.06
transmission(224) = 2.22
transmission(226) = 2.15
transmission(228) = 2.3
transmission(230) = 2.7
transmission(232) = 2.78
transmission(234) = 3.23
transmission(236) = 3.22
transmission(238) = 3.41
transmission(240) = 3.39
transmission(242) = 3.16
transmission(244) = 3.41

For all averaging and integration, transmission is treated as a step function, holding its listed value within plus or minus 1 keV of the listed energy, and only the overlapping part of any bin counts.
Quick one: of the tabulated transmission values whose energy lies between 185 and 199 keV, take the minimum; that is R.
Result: 2.32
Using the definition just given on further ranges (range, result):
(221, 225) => 2.06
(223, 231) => 2.15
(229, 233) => 2.7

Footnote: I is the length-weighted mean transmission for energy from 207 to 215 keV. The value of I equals 3.1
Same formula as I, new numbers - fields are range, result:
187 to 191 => 3.03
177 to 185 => 3.26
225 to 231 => 2.38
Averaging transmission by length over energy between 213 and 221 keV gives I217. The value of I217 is 2.73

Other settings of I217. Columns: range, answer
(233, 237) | 3.23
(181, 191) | 3.17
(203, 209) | 3.16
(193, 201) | 2.44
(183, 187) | 3.23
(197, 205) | 2.76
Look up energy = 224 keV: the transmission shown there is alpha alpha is 2.22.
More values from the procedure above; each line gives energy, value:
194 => 2.49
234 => 3.23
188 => 3.17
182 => 3.32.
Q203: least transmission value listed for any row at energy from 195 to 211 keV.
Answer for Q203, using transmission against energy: 2.32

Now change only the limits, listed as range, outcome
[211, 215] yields 3.04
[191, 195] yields 2.49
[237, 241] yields 3.39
